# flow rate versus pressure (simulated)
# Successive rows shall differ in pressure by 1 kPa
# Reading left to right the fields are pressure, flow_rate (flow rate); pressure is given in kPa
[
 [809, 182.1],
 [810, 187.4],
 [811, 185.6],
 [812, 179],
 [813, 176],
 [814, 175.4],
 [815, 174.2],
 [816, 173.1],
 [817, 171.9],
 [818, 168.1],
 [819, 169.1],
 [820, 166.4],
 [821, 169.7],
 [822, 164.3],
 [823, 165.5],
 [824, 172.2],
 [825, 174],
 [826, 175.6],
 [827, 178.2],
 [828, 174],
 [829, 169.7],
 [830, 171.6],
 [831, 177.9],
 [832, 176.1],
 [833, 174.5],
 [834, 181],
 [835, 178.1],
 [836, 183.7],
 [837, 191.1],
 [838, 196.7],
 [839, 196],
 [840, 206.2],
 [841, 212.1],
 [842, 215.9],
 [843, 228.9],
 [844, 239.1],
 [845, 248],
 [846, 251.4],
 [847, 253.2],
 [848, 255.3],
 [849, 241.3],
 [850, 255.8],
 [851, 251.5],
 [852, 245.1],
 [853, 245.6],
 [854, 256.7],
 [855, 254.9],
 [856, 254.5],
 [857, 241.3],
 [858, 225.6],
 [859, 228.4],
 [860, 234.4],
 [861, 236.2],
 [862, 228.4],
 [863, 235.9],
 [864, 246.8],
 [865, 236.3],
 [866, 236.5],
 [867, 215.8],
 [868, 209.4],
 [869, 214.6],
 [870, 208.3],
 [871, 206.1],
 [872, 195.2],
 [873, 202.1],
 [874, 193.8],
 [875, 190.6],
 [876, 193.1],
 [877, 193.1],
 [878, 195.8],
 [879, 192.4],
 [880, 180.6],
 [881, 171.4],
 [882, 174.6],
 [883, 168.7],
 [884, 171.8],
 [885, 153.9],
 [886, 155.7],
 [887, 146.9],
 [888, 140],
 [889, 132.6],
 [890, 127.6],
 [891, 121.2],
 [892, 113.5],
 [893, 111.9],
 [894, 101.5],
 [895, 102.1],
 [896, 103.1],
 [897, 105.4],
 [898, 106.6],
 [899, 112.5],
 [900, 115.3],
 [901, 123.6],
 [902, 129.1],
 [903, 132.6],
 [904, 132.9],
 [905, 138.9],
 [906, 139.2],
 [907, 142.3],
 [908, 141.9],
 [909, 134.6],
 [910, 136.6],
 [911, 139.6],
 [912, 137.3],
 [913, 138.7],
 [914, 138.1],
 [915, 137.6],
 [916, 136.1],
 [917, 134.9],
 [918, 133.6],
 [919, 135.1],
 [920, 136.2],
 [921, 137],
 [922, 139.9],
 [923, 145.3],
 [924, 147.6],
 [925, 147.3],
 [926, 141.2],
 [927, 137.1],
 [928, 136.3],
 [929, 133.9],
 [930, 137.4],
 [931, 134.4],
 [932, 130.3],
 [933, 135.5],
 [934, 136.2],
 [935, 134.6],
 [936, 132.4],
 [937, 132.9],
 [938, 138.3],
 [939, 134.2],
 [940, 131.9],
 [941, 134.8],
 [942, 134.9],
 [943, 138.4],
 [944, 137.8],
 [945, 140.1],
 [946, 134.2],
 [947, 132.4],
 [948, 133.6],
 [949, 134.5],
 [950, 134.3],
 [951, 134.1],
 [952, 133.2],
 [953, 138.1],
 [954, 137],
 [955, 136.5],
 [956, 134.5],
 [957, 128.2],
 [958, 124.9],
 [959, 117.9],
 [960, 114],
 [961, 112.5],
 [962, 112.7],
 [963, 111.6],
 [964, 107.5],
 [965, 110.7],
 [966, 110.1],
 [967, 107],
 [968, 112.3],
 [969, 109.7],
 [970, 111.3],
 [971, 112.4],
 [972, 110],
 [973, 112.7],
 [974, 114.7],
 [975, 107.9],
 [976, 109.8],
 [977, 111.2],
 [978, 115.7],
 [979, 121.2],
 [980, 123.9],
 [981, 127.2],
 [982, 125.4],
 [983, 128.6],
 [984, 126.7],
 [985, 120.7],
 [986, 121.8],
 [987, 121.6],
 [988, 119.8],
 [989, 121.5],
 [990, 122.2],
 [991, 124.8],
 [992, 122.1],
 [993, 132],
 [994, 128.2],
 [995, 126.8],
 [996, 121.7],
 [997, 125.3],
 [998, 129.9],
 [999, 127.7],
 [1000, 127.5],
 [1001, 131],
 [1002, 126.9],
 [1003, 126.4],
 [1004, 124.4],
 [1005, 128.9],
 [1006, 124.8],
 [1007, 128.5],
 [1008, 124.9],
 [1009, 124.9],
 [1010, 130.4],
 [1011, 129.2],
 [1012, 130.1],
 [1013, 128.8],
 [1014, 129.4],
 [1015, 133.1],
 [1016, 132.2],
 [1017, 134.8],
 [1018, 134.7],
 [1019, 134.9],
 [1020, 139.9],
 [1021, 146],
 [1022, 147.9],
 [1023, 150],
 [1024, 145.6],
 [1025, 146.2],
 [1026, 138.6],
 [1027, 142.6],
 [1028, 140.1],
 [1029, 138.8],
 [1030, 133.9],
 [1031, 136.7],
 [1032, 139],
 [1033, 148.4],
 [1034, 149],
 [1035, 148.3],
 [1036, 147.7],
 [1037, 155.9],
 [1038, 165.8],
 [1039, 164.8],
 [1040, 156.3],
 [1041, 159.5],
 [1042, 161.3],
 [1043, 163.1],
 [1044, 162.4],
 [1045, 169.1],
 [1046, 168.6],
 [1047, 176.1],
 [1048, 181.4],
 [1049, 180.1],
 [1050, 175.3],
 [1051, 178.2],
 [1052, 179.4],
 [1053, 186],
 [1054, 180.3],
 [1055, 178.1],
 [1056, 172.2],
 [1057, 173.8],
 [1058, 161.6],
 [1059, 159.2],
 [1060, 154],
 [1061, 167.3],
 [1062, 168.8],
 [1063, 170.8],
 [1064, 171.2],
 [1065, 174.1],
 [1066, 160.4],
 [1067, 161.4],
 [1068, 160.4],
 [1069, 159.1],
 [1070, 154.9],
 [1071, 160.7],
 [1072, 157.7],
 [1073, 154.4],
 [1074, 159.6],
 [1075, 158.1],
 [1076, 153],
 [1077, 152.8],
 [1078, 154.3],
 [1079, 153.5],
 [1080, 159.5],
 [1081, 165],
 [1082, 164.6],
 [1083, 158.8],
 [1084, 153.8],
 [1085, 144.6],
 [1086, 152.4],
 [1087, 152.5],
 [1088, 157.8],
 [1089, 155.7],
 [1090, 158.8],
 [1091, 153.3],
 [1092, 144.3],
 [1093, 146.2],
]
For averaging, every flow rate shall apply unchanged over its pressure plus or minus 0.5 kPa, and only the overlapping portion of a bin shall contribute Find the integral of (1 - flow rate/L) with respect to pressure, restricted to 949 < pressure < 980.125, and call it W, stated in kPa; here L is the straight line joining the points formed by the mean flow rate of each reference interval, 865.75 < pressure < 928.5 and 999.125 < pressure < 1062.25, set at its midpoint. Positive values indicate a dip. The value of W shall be 6.5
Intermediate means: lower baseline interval 151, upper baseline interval 149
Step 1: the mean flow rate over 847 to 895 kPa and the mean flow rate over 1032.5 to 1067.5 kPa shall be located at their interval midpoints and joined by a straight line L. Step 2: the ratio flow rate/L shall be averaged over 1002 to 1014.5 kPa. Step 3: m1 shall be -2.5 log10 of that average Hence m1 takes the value 0.34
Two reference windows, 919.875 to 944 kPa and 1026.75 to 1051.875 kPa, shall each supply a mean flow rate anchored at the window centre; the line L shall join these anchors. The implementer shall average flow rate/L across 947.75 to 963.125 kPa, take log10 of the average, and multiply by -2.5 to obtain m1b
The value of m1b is 0.11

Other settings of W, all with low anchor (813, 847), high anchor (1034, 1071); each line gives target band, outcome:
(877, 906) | 6.9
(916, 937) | 4.9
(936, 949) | 3.1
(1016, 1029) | 2.2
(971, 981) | 3.4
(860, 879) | -3.0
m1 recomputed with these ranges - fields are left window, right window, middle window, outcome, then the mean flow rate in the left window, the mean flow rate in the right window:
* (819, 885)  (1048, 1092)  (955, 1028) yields 0.39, 207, 163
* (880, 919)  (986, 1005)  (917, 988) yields 0.02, 134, 126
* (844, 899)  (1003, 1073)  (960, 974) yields 0.47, 195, 153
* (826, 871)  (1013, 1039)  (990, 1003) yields 0.22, 219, 143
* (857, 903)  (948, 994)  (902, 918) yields 0.14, 173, 121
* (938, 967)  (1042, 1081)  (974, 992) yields 0.15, 128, 166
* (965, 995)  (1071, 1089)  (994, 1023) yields -0.01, 118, 156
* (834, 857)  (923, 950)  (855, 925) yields 0.13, 229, 136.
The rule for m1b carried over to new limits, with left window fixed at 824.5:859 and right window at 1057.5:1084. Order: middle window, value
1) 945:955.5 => 0.364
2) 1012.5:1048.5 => 0.144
